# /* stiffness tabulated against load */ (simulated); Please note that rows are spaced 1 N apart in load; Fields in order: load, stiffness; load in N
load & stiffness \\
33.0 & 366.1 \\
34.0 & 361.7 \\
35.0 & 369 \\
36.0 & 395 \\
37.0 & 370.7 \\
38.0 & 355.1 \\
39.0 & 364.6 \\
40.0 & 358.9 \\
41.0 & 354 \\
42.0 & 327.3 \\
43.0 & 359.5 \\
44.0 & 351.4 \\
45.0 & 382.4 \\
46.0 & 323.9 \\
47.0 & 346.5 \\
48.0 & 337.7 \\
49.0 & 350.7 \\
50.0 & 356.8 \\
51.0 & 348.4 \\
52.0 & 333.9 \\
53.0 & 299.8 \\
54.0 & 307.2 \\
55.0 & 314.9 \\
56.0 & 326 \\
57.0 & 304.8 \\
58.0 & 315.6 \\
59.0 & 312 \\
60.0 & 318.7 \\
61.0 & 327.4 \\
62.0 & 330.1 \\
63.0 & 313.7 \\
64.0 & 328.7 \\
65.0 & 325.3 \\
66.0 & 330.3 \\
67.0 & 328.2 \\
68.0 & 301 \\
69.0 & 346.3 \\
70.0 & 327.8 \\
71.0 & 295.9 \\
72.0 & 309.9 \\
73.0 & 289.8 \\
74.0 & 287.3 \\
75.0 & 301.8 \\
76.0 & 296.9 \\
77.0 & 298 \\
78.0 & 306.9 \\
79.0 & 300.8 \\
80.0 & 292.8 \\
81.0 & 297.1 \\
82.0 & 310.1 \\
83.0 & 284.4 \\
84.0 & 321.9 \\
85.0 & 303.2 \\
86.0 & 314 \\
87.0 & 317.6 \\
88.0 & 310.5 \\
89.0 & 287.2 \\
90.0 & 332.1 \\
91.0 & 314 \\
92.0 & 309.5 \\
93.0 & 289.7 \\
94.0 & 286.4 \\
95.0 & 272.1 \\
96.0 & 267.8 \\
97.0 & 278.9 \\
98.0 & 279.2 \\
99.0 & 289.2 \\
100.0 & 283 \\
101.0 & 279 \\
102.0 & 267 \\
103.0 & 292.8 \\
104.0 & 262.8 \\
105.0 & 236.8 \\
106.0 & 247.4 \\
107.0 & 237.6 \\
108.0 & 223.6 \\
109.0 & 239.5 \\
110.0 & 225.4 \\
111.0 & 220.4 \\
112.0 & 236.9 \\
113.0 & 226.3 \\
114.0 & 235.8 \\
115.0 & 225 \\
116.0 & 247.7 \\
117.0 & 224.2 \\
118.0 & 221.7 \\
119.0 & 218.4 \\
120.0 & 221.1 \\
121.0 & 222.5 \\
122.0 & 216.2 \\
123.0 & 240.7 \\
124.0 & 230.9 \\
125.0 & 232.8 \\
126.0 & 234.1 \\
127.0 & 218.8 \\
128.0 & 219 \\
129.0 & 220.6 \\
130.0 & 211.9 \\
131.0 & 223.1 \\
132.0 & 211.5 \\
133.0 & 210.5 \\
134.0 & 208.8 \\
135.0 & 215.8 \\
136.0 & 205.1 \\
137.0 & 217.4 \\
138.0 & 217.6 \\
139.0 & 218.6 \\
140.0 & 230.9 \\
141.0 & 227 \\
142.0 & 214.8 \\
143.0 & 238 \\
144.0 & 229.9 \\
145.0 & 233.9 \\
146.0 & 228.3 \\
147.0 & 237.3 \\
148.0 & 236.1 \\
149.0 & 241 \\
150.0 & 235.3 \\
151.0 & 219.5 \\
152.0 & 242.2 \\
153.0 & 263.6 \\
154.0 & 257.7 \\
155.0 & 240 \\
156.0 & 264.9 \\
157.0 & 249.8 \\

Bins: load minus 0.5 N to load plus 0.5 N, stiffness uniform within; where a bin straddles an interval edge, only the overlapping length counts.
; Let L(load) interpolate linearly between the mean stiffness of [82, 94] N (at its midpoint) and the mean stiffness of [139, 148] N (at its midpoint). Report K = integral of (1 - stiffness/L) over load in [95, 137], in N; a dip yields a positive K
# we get 4.9 N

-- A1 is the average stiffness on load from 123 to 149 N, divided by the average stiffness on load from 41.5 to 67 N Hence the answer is 0.68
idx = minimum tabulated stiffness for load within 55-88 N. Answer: 284.4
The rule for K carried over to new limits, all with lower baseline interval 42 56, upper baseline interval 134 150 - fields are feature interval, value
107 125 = 2.0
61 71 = -0.2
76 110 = 0.1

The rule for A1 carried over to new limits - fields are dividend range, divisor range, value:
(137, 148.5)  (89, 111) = 0.84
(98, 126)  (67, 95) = 0.79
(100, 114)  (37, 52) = 0.70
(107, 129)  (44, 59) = 0.69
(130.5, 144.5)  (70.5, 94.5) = 0.72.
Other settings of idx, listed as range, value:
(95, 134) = 208.8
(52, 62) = 299.8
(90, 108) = 223.6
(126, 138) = 205.1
